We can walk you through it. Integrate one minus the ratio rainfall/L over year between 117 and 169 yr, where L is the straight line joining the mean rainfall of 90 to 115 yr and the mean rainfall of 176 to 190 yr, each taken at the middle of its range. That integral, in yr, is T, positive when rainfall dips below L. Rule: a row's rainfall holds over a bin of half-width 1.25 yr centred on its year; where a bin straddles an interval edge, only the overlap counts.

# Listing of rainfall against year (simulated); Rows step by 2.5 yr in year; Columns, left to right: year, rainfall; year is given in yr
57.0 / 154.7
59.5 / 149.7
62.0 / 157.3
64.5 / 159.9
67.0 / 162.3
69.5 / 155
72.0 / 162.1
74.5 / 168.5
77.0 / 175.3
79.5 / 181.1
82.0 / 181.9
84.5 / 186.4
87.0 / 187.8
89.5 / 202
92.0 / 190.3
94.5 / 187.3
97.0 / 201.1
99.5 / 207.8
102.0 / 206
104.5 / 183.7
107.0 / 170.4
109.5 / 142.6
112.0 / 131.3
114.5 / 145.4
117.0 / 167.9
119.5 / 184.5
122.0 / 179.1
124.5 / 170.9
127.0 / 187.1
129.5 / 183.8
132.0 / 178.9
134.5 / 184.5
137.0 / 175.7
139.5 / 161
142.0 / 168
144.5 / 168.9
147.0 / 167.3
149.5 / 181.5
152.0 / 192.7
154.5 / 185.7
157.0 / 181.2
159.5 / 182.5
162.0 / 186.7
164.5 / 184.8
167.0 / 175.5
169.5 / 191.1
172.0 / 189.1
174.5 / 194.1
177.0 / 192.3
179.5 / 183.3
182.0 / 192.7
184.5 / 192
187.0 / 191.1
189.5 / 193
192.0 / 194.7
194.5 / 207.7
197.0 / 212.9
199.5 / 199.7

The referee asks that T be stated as 1.6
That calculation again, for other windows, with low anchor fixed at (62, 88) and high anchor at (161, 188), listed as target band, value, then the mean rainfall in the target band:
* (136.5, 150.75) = 1.01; 170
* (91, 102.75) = -1.57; 198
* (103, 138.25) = 1.67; 171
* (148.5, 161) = 0.01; 185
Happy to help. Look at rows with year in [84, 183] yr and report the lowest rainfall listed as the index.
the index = 131.3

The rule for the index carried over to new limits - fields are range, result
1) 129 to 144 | 161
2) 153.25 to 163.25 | 181.2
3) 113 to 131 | 145.4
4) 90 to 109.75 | 142.6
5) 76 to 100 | 175.3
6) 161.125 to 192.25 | 175.5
